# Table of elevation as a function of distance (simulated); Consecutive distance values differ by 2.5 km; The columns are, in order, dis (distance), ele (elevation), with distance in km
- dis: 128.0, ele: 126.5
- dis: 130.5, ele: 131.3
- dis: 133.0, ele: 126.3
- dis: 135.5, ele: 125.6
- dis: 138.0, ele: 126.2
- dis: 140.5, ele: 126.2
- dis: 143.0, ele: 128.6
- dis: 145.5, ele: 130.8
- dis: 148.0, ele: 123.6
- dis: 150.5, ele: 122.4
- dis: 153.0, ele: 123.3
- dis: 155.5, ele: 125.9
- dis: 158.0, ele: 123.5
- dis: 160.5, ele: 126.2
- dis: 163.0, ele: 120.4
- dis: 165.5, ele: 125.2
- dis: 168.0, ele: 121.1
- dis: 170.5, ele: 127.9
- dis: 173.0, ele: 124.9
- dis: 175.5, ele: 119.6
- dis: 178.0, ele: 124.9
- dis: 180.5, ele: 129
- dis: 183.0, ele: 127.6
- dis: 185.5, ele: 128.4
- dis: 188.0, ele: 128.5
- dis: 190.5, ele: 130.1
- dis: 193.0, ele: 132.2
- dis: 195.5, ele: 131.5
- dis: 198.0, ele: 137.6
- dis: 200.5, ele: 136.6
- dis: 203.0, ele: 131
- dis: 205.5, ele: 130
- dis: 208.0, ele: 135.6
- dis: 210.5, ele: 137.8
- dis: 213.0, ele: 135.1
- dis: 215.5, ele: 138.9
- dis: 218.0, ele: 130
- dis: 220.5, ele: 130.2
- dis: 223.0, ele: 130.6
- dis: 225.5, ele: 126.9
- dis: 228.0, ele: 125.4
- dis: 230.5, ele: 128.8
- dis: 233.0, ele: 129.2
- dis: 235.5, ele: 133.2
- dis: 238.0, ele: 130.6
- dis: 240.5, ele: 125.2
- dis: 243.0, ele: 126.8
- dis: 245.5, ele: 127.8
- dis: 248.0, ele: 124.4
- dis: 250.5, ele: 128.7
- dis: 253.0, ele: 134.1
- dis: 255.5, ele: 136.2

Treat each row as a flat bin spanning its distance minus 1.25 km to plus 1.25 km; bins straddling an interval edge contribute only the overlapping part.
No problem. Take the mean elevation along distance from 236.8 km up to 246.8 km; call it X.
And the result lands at 128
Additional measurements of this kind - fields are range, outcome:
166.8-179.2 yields 124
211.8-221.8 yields 134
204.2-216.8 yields 135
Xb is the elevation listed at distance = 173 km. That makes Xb 124.9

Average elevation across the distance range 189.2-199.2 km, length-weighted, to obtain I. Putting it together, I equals 133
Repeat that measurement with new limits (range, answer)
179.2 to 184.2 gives 128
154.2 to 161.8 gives 125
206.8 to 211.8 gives 137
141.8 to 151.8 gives 126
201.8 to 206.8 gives 131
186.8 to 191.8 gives 129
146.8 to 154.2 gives 123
